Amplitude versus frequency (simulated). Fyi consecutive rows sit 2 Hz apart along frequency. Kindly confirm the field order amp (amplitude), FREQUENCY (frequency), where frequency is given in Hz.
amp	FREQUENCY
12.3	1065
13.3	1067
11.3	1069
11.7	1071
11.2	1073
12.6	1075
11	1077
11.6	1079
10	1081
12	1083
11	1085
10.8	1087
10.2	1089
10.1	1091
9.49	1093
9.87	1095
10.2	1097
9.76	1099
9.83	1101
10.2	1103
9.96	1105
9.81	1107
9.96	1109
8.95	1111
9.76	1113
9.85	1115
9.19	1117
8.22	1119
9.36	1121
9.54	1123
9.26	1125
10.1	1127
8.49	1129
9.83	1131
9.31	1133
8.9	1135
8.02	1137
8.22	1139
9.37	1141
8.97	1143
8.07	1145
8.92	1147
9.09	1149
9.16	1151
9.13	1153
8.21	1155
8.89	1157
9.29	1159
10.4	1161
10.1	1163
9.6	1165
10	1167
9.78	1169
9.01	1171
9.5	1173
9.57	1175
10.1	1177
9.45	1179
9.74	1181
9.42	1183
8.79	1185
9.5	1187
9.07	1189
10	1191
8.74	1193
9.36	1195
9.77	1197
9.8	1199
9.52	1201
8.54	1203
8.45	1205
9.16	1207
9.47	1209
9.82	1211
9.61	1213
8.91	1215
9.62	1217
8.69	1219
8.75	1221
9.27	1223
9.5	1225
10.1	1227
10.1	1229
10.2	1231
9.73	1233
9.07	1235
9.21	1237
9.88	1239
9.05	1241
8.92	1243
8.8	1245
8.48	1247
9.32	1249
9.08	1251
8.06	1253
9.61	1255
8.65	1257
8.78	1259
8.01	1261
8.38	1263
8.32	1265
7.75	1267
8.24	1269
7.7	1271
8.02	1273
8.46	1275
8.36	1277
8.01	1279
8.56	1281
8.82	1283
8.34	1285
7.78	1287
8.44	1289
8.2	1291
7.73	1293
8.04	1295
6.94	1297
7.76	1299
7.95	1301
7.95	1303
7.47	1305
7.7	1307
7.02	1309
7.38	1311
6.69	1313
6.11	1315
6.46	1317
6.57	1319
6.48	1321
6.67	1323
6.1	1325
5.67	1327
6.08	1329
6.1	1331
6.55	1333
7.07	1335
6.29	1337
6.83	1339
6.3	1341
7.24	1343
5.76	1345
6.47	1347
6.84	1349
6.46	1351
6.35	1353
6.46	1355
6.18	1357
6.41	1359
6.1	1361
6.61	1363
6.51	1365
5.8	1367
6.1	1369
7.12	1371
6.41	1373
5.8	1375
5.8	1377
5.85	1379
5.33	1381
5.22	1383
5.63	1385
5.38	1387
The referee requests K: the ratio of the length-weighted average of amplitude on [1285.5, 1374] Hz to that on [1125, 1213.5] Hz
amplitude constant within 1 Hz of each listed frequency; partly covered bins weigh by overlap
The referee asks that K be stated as 0.73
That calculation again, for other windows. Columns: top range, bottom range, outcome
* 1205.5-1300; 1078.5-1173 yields 0.92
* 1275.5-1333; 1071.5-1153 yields 0.75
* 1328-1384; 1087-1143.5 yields 0.66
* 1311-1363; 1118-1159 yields 0.72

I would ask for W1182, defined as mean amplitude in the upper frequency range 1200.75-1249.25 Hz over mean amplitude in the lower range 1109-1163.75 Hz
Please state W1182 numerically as 1.0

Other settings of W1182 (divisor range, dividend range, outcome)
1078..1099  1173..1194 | 0.90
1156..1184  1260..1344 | 0.77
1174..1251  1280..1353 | 0.76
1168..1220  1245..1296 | 0.89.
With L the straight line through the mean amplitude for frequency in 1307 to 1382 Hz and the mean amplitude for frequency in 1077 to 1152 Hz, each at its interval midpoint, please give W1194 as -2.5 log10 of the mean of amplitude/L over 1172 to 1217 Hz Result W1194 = -0.11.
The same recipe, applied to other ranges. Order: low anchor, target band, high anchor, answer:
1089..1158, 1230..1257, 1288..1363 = -0.17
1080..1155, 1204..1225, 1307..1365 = -0.13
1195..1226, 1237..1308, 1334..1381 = -0.04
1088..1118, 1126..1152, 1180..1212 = 0.08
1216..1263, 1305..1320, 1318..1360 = 0.04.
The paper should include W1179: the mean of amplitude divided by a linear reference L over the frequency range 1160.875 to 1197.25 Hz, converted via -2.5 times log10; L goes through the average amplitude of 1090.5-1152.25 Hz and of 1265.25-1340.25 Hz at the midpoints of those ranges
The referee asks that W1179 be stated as -0.10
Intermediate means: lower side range 9.34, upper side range 7.37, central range 9.55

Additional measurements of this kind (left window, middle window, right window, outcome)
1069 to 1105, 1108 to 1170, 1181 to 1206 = 0.086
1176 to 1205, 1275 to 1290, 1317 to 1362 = -0.108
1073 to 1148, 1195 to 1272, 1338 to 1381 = -0.126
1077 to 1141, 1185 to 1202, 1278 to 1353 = -0.092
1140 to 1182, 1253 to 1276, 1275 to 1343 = -0.062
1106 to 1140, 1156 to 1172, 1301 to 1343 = -0.110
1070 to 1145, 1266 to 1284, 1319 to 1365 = -0.113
